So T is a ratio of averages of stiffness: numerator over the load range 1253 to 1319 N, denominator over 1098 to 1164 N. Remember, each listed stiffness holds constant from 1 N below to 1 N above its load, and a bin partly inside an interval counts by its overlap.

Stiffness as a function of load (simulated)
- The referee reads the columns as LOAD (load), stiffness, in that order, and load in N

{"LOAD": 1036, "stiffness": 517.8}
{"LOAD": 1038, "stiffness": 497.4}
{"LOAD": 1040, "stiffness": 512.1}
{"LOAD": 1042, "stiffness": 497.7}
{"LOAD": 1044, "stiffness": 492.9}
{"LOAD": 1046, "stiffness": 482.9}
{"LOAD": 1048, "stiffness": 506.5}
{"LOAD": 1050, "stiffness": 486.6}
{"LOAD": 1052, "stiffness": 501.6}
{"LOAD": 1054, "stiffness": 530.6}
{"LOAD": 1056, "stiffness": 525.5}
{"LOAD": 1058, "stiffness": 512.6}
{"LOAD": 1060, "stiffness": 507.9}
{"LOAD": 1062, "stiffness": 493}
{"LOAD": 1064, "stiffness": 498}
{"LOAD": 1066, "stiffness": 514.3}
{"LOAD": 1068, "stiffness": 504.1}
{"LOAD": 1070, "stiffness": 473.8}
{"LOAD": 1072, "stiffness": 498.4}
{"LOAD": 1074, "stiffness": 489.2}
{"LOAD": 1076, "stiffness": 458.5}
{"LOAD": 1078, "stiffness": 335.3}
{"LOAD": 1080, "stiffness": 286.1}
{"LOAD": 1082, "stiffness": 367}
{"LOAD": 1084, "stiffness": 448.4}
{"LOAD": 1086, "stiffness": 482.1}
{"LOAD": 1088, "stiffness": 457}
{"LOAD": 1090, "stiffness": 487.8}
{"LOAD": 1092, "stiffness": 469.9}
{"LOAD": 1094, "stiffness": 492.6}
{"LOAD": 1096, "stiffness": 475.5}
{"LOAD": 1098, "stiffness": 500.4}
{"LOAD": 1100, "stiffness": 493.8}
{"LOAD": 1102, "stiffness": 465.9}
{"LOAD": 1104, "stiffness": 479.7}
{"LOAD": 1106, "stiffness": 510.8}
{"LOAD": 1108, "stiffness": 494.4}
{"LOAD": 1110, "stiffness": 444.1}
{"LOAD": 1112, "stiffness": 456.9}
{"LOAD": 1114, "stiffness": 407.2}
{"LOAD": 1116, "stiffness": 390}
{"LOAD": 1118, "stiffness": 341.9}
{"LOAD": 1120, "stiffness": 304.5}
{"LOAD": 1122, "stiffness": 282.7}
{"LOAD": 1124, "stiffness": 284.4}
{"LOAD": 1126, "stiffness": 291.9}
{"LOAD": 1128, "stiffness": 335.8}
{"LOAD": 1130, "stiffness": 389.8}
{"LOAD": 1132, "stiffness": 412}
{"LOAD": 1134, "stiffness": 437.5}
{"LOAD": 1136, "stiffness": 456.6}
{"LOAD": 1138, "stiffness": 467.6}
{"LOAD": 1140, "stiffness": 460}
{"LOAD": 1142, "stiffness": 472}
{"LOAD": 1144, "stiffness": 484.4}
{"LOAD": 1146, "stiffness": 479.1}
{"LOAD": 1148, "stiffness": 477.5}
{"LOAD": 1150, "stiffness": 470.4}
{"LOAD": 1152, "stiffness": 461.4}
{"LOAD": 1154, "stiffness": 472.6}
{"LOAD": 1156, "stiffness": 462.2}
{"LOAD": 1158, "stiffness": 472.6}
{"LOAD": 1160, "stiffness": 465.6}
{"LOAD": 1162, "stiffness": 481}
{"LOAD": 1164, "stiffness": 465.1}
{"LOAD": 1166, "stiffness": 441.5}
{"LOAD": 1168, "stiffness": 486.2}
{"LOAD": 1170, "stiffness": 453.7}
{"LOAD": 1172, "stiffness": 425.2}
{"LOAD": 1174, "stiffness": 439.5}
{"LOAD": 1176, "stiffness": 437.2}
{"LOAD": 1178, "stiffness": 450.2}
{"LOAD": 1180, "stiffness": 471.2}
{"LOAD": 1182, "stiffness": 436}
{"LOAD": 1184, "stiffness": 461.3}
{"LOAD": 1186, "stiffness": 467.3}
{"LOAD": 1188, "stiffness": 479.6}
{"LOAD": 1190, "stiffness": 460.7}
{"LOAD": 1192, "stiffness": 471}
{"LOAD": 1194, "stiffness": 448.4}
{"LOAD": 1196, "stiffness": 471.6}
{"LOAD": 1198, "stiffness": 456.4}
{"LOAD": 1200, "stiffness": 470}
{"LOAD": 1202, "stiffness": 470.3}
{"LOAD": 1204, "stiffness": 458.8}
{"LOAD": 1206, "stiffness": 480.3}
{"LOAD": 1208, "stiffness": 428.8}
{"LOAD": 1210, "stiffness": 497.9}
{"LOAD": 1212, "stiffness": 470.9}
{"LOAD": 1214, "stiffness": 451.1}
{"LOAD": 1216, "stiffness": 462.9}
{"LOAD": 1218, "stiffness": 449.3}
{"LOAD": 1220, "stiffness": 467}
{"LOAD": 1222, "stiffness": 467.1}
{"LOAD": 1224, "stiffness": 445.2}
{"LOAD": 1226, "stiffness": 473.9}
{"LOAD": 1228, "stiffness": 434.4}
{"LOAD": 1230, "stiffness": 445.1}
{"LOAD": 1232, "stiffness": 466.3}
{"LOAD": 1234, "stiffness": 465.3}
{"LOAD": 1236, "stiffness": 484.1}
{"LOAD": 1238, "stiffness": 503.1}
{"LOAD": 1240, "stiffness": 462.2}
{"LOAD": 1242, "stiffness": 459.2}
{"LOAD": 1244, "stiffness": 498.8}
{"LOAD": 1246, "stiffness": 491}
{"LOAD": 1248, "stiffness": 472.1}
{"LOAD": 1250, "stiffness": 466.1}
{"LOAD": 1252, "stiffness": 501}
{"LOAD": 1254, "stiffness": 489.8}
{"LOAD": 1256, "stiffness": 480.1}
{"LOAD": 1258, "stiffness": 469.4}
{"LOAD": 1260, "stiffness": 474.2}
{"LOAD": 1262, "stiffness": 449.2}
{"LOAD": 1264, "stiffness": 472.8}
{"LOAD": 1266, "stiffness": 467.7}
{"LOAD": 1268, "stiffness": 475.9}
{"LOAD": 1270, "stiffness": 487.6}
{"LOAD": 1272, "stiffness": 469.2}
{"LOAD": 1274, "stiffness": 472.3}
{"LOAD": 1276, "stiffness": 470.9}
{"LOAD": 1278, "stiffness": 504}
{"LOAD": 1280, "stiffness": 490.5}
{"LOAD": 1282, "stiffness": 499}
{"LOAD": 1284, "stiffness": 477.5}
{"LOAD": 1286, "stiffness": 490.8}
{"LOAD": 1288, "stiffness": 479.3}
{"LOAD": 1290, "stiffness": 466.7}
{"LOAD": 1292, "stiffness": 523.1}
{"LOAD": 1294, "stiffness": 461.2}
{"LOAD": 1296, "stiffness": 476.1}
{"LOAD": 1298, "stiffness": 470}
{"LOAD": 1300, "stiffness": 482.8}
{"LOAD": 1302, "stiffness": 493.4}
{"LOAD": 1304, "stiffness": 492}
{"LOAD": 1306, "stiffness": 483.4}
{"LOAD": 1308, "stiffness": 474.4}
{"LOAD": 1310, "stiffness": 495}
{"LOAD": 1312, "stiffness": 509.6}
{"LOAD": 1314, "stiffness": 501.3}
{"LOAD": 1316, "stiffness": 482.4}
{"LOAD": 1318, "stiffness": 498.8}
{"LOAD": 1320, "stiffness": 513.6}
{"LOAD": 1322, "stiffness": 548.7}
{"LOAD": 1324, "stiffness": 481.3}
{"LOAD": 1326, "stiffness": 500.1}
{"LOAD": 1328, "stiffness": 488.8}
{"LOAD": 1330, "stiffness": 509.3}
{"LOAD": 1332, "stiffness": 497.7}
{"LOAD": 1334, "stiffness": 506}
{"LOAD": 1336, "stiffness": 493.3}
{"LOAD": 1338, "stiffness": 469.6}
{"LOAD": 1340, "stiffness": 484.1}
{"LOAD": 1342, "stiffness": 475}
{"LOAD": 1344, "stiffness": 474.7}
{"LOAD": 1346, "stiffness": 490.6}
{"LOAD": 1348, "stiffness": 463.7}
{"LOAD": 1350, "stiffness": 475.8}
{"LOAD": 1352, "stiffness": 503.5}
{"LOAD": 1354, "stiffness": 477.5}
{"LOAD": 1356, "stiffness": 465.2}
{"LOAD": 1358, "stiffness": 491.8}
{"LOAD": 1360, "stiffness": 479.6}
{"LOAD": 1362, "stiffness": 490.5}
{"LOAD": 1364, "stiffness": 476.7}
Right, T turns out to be 1.11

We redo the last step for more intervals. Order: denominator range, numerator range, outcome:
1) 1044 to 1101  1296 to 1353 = 1.03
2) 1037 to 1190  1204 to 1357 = 1.06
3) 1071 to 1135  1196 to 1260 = 1.11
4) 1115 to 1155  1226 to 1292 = 1.17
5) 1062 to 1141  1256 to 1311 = 1.11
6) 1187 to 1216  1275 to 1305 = 1.04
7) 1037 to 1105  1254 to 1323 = 1.02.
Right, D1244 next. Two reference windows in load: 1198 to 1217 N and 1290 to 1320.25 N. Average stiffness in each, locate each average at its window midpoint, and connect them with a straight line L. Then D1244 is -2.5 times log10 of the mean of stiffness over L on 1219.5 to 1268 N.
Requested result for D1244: 0.01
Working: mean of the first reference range 465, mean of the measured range 471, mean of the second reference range 489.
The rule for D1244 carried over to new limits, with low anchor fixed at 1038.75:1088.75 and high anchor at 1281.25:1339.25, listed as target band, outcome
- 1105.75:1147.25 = 0.174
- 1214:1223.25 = 0.058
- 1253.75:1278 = 0.033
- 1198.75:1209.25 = 0.051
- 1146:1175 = 0.042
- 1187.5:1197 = 0.041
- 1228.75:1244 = 0.036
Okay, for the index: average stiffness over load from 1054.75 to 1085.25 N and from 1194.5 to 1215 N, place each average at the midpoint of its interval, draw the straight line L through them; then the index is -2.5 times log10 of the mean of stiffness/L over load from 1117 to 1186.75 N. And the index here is 0.079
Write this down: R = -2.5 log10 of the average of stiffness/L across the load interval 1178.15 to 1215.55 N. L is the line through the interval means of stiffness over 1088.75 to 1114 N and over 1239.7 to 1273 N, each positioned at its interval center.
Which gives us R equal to 0.030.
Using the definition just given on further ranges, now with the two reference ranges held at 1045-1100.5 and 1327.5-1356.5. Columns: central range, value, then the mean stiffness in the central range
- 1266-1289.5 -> 0.001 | 482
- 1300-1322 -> -0.027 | 496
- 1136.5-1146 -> 0.013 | 471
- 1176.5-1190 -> 0.043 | 460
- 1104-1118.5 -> 0.081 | 441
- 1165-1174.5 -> 0.066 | 450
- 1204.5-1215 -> 0.033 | 465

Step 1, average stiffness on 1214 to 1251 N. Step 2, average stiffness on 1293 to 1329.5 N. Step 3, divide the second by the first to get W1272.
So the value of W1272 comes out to 1.05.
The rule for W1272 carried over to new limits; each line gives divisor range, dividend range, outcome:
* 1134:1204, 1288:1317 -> 1.05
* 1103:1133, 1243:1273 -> 1.23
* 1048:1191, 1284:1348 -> 1.09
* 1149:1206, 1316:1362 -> 1.06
